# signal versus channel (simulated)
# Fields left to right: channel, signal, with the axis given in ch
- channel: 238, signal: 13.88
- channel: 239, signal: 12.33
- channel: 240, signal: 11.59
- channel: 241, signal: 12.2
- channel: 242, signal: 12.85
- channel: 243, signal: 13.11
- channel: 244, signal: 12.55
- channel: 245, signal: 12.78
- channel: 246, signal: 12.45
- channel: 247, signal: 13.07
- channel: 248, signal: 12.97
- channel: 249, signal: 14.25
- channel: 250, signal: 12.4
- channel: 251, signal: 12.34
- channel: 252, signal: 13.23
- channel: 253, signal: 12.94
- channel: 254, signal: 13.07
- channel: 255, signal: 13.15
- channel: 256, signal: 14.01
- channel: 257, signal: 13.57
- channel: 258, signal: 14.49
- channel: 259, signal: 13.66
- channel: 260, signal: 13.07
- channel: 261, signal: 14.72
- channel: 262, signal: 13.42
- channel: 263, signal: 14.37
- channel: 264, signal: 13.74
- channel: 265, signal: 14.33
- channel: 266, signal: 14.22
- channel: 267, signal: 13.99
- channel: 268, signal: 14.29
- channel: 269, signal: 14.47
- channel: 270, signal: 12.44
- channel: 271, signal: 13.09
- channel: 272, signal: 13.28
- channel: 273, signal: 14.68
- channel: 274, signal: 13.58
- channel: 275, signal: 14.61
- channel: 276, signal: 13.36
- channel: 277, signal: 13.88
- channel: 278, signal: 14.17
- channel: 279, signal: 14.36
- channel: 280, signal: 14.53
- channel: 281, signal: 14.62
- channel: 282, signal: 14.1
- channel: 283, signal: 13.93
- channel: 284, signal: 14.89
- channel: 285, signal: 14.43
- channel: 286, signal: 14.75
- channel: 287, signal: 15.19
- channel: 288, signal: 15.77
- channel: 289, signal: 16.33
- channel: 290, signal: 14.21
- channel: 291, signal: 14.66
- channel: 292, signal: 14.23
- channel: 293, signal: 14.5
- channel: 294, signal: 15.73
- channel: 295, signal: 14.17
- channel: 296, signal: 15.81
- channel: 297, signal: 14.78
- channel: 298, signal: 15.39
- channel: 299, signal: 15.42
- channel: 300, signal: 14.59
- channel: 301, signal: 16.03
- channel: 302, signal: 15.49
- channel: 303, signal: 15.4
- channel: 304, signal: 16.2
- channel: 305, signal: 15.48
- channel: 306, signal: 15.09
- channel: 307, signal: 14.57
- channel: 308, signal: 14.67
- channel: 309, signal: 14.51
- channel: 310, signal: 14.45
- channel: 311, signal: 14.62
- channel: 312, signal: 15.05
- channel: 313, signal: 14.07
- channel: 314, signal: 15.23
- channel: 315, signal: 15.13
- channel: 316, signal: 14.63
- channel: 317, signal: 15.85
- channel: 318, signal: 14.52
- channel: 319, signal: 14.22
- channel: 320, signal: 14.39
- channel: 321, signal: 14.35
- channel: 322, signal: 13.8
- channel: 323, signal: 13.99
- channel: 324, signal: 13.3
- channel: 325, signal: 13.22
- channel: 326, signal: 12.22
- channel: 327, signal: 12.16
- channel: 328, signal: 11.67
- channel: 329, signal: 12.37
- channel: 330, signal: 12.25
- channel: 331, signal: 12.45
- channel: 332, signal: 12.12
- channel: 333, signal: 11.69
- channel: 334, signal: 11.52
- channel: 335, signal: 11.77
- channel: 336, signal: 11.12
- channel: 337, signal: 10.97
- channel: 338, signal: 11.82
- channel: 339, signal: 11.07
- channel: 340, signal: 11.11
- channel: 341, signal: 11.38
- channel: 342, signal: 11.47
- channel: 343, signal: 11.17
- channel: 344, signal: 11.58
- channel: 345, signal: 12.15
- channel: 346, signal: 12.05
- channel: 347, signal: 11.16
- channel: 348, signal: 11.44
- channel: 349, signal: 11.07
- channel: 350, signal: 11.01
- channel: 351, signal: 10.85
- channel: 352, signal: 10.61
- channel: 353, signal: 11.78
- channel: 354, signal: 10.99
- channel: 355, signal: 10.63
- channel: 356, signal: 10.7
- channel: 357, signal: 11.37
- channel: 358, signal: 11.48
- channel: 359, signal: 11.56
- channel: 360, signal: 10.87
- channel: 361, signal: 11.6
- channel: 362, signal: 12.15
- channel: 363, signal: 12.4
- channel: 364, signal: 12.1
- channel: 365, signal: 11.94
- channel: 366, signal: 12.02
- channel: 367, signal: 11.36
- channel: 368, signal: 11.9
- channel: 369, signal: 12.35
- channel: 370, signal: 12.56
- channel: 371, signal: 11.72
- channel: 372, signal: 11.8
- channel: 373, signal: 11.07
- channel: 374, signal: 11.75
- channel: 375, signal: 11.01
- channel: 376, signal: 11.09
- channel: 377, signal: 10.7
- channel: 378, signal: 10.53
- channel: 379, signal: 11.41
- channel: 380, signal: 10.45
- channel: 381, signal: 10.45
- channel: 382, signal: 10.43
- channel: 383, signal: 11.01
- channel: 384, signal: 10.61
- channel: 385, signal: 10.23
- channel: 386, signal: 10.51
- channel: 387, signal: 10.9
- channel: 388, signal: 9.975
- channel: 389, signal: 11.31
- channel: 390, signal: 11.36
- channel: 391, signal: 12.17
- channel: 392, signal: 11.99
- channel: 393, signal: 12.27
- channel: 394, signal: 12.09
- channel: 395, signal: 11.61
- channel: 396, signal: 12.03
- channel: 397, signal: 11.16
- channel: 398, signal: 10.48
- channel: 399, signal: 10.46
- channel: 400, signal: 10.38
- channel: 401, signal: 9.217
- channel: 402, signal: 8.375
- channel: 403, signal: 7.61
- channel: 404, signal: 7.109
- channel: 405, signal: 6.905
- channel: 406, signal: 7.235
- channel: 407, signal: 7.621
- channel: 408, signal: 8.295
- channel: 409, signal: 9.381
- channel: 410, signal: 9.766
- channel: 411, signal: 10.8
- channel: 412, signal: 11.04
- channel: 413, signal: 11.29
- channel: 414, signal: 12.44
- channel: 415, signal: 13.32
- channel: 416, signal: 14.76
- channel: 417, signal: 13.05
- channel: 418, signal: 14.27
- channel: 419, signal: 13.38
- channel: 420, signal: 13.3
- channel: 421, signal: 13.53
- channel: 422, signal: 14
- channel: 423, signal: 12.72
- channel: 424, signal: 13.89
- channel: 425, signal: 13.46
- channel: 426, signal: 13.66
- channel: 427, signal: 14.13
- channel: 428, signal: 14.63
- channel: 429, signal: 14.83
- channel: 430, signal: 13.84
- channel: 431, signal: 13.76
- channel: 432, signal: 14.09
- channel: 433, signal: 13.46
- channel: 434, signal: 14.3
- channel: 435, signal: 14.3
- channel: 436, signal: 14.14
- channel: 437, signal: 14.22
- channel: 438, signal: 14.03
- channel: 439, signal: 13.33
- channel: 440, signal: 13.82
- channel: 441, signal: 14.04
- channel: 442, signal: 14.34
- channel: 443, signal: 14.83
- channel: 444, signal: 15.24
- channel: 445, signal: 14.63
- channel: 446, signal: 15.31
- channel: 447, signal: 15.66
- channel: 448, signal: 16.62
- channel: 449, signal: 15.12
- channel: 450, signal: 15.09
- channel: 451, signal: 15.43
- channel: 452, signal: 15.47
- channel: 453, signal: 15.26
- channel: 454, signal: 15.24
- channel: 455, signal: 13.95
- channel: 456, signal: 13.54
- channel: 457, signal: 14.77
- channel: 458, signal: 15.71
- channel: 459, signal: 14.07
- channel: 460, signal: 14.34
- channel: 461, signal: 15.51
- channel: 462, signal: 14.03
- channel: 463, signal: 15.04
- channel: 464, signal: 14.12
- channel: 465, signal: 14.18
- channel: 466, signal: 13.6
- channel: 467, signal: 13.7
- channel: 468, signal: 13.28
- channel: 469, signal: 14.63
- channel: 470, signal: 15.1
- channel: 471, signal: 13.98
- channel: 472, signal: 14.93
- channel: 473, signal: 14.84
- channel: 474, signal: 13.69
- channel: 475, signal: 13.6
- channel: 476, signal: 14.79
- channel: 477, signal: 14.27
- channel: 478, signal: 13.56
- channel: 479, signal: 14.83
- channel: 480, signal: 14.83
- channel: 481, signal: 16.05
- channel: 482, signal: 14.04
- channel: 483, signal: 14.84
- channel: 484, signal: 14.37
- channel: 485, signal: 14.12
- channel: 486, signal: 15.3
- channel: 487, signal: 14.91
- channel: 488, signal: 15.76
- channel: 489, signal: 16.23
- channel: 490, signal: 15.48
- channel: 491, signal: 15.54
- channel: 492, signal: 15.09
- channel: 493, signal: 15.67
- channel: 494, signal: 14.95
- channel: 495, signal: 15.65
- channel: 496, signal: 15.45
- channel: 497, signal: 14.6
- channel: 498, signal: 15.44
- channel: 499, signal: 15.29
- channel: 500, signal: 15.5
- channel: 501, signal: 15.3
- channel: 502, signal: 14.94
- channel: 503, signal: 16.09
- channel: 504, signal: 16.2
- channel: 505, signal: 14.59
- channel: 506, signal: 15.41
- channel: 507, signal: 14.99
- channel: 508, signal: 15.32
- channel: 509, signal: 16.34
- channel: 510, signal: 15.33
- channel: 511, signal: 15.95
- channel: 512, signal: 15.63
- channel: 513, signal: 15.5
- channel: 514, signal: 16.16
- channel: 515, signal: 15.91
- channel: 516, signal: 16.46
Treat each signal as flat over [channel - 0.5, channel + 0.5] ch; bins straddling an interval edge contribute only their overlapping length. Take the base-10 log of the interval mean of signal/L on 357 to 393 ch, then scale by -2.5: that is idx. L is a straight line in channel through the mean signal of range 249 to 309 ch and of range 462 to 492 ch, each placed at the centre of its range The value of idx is 0.26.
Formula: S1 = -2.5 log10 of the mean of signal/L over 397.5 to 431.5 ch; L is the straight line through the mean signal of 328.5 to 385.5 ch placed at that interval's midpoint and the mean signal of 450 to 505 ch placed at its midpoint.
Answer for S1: 0.14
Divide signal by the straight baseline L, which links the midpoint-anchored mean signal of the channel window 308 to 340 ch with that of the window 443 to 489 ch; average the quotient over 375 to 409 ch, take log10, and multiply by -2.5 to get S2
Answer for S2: 0.33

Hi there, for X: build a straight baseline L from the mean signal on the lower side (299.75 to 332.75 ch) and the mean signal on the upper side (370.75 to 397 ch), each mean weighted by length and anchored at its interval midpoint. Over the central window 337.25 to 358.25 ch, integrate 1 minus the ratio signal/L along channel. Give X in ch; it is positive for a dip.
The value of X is 2.5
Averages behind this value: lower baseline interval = 14.2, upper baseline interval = 11.2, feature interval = 11.3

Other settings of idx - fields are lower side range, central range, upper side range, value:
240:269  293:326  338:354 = -0.21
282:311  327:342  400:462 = 0.23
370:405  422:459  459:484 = -0.11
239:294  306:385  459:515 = 0.17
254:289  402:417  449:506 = 0.42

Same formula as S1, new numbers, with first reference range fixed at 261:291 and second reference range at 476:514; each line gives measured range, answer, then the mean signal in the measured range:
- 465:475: 0.071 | 14.2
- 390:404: 0.357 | 10.6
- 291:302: -0.053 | 15.1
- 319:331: 0.109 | 13.1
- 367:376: 0.246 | 11.7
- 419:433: 0.085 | 13.8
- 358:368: 0.237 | 11.8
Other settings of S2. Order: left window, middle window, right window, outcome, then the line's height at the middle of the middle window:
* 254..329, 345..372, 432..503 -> 0.247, 14.5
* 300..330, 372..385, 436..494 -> 0.310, 14.5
